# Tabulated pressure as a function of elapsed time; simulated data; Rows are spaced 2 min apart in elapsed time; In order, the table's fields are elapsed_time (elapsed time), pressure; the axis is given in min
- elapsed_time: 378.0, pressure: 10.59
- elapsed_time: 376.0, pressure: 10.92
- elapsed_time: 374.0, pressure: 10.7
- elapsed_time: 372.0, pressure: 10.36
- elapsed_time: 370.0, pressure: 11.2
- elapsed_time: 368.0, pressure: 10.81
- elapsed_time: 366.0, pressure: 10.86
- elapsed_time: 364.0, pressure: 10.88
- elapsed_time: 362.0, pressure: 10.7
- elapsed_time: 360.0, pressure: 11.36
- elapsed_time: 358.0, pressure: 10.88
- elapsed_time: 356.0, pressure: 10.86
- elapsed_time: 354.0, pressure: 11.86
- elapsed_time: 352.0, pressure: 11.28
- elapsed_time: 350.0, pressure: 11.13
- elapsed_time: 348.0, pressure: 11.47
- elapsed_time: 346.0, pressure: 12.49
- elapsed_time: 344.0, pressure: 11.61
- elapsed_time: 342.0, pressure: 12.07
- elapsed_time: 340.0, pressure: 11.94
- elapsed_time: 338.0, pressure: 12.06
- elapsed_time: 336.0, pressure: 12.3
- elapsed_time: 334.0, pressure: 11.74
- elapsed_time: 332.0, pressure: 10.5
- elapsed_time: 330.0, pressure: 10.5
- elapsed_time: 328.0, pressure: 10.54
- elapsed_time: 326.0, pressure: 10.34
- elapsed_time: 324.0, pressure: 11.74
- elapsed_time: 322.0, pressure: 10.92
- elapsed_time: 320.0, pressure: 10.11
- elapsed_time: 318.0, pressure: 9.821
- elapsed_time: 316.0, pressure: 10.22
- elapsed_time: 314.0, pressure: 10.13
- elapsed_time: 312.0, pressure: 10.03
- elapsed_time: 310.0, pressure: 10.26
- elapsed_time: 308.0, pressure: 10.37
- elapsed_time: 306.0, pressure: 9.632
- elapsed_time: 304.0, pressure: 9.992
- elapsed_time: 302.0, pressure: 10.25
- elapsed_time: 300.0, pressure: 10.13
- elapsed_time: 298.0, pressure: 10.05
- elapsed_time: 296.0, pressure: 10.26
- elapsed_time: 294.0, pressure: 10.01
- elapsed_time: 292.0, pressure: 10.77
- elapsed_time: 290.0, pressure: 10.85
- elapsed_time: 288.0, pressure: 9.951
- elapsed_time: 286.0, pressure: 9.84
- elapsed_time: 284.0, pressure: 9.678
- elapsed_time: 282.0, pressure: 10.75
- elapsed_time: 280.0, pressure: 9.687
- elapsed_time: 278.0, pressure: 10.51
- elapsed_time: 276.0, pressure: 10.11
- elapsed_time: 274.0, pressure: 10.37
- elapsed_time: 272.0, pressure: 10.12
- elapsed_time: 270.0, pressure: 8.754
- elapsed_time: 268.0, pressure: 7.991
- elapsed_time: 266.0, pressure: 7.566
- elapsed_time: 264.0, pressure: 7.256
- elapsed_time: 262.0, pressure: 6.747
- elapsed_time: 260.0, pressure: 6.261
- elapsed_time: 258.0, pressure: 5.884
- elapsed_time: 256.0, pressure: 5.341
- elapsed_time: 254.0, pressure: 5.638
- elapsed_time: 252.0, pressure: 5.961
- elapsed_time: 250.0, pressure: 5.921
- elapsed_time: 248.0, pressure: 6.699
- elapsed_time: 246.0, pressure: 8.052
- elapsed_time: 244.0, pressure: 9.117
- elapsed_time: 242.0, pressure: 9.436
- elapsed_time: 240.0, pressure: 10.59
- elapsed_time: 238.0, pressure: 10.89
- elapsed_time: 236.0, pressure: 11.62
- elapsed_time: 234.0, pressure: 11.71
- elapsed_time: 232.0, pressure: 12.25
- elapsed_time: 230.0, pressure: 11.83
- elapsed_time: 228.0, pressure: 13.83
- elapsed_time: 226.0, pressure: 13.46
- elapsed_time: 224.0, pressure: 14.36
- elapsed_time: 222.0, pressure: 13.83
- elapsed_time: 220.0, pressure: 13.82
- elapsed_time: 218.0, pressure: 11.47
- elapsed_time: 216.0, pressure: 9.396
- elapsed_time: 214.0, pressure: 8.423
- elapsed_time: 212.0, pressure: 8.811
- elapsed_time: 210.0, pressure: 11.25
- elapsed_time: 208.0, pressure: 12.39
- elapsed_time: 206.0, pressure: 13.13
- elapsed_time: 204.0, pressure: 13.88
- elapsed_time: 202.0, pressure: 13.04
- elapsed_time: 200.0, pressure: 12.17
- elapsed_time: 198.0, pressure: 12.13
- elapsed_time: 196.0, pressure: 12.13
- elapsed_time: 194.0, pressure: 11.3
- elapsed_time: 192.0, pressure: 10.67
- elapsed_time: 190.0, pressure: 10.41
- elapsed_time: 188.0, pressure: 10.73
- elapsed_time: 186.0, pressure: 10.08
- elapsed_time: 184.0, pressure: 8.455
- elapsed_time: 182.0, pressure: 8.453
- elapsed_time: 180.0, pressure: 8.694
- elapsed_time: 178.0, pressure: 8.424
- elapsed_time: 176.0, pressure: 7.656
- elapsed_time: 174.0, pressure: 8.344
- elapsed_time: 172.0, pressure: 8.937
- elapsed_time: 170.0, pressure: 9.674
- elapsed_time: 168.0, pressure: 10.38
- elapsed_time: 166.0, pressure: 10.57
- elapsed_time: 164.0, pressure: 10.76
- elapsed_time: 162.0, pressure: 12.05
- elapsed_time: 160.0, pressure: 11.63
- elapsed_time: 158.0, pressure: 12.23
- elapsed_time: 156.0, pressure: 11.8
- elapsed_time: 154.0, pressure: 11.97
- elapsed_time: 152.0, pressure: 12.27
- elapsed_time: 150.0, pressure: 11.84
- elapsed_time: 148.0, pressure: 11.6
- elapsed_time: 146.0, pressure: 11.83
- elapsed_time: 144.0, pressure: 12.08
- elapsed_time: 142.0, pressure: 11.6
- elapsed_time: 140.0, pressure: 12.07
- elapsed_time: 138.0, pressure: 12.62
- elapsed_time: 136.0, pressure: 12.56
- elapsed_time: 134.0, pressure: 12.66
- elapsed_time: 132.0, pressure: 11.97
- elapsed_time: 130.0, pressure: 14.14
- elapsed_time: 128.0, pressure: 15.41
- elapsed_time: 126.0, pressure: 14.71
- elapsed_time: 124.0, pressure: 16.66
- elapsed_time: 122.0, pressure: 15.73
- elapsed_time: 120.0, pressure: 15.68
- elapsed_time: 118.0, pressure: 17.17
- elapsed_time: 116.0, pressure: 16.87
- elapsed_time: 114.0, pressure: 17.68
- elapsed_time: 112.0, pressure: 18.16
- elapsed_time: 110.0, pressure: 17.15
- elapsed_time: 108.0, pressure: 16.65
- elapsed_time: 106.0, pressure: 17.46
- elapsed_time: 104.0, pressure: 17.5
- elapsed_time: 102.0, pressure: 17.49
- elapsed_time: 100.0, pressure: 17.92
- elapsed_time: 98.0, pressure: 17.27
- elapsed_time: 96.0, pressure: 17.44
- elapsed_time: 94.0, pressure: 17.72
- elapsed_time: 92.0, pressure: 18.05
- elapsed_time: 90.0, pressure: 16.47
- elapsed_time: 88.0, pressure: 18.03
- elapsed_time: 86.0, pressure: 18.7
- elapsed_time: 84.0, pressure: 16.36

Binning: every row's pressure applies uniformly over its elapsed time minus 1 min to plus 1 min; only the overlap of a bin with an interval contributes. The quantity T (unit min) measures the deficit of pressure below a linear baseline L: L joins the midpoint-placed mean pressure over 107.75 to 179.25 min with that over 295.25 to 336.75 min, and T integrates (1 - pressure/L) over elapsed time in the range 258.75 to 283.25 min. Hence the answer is 5.0 min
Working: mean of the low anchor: 12.8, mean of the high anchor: 10.5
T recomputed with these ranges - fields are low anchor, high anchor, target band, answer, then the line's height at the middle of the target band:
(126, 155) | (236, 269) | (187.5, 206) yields -3.5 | 10.1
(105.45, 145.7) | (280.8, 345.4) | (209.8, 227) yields 1.5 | 12.8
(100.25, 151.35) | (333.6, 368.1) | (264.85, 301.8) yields 7.7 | 12.5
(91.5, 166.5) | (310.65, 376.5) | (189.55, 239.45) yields 4.5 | 13.1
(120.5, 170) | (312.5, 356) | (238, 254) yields 5.1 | 11.8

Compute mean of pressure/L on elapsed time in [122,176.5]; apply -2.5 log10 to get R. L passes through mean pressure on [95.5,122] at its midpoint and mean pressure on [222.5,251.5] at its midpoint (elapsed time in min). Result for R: 0.26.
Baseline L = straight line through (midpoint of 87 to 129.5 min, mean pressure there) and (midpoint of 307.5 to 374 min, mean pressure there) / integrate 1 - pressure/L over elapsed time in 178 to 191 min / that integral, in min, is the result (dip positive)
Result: 4.9 min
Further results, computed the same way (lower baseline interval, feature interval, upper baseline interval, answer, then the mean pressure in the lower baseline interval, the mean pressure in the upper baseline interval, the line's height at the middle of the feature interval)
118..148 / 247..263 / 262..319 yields 6.9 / 13.6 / 9.78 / 10.6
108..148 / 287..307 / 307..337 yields 1.7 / 14.5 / 10.6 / 11.1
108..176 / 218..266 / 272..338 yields 7.9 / 13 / 10.4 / 11.4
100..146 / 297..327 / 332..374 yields 4.4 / 15.2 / 11.4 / 12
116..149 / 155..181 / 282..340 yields 6.0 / 13.8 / 10.5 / 13.1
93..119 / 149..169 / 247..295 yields 4.1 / 17.4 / 8.44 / 14.5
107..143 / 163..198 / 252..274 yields 5.9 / 15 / 7.25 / 11.9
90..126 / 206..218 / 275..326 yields 2.7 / 17.1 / 10.2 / 13.4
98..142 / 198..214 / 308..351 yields 2.2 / 15.6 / 11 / 13.7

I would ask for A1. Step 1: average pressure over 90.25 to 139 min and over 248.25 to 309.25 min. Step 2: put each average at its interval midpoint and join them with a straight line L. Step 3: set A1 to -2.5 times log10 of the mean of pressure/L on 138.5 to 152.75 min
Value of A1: 0.231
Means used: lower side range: 16.1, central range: 11.9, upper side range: 8.87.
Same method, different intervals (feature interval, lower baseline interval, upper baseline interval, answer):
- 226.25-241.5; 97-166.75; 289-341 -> 0.036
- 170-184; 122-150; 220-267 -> 0.346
